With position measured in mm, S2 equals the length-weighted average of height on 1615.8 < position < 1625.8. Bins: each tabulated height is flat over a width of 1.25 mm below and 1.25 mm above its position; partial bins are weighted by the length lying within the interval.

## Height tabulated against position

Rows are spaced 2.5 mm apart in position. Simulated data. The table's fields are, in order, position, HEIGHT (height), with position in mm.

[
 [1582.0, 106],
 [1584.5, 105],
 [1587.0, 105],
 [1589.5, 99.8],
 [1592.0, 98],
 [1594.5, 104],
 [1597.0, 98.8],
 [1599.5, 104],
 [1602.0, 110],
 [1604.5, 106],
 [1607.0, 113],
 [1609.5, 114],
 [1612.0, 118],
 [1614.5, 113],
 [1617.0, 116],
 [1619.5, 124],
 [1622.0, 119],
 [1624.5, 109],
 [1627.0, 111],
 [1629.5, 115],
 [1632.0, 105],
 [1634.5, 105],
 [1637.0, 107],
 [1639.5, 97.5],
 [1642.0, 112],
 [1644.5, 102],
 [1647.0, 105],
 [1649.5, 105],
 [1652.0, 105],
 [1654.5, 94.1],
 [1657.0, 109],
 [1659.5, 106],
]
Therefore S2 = 117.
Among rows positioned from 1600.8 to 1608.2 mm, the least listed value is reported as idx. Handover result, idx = 106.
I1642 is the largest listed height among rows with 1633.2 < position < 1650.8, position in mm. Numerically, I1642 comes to 112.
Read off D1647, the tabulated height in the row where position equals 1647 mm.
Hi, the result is 105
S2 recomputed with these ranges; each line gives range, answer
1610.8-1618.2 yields 116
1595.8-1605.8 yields 105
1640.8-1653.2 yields 106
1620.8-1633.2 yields 112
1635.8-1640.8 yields 102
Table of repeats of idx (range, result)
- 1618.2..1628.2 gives 109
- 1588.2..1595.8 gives 98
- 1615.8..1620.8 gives 116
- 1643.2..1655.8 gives 94.1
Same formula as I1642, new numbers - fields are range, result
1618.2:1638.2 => 124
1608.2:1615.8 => 118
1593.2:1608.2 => 113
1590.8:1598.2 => 104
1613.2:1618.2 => 116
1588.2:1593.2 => 99.8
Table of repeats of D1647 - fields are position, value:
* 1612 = 118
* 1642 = 112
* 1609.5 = 114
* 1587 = 105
